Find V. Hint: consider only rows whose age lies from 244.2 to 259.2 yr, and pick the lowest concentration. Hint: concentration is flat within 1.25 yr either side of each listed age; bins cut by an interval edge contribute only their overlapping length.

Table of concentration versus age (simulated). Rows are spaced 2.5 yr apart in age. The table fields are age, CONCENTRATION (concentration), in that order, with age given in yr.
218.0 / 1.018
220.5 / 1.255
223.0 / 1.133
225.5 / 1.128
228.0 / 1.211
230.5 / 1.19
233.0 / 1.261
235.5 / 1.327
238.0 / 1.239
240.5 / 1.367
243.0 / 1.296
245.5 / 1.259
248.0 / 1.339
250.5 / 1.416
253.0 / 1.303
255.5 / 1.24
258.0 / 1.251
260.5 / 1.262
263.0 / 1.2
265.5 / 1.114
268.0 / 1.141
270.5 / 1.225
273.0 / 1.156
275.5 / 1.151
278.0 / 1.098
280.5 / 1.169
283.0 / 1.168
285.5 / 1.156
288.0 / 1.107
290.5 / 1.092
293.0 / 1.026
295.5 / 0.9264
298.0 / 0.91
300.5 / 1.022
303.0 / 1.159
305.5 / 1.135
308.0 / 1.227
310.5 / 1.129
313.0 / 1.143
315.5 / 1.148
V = 1.24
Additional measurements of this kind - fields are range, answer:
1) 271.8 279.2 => 1.098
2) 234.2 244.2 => 1.239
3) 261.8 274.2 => 1.114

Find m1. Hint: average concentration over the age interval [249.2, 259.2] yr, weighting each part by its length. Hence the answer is 1.3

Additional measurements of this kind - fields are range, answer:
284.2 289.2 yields 1.13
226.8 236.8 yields 1.25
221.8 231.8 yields 1.17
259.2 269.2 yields 1.18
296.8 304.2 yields 1.03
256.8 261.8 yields 1.26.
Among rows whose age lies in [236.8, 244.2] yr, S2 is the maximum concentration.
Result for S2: 1.367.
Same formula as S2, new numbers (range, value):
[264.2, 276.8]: 1.225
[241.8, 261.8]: 1.416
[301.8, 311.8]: 1.227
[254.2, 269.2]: 1.262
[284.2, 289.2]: 1.156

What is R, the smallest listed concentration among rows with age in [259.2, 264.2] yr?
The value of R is 1.2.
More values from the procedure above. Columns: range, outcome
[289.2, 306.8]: 0.91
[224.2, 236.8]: 1.128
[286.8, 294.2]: 1.026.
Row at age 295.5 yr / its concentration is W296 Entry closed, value 0.9264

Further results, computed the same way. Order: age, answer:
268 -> 1.141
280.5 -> 1.169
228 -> 1.211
